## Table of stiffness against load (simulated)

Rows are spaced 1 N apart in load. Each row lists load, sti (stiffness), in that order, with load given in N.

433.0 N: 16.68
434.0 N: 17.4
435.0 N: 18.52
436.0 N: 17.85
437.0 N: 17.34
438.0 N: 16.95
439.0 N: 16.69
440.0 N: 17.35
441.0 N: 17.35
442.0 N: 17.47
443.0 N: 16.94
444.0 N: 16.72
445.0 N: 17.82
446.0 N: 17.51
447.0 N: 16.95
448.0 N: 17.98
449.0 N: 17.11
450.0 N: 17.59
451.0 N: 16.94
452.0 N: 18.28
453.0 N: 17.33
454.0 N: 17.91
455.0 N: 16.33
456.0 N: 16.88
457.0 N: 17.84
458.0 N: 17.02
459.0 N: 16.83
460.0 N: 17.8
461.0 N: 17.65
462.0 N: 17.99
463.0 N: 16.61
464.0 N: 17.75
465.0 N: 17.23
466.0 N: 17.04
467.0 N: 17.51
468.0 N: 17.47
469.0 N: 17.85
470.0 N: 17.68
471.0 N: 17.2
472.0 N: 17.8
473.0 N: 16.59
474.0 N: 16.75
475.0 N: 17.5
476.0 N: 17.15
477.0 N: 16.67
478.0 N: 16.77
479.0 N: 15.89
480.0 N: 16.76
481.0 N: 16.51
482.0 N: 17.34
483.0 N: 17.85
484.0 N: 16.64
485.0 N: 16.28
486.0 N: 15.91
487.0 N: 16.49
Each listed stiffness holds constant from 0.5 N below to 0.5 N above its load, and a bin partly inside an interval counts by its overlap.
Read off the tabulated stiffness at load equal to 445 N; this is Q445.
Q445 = 17.82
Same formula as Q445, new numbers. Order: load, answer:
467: 17.51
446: 17.51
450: 17.59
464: 17.75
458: 17.02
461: 17.65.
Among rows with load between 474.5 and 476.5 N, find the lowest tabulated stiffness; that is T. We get 17.15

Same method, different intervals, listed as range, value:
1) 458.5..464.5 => 16.61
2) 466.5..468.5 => 17.47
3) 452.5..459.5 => 16.33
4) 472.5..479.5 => 15.89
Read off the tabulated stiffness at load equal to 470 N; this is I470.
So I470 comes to 17.68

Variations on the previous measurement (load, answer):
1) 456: 16.88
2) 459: 16.83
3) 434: 17.4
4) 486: 15.91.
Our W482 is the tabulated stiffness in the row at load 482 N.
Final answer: 17.34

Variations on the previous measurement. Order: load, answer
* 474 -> 16.75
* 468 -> 17.47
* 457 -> 17.84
